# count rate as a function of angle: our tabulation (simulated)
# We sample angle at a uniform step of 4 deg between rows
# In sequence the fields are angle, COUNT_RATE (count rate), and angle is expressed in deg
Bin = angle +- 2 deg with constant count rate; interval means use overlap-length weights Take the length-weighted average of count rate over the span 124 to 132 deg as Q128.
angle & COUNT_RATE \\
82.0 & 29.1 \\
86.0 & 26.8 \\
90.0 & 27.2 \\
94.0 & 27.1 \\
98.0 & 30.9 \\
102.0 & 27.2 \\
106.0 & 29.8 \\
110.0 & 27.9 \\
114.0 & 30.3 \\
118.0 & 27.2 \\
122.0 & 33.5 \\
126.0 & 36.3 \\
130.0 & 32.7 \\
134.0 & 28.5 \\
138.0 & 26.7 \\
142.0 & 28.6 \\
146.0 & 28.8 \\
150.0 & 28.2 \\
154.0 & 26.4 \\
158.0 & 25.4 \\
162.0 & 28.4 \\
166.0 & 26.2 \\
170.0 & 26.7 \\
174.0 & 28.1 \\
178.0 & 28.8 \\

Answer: 34.5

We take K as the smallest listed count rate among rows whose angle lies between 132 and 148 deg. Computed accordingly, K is 26.7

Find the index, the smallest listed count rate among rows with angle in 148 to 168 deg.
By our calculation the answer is 25.4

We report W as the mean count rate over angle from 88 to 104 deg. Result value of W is 28.1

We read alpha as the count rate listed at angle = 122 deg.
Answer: 33.5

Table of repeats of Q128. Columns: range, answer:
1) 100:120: 28.5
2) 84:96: 27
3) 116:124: 30.4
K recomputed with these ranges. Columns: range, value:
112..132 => 27.2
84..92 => 26.8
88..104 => 27.1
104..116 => 27.9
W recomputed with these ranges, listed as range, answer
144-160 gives 27.2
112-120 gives 28.8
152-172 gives 26.6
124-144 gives 30.6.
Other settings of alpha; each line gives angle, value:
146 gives 28.8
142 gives 28.6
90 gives 27.2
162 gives 28.4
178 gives 28.8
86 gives 26.8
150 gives 28.2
